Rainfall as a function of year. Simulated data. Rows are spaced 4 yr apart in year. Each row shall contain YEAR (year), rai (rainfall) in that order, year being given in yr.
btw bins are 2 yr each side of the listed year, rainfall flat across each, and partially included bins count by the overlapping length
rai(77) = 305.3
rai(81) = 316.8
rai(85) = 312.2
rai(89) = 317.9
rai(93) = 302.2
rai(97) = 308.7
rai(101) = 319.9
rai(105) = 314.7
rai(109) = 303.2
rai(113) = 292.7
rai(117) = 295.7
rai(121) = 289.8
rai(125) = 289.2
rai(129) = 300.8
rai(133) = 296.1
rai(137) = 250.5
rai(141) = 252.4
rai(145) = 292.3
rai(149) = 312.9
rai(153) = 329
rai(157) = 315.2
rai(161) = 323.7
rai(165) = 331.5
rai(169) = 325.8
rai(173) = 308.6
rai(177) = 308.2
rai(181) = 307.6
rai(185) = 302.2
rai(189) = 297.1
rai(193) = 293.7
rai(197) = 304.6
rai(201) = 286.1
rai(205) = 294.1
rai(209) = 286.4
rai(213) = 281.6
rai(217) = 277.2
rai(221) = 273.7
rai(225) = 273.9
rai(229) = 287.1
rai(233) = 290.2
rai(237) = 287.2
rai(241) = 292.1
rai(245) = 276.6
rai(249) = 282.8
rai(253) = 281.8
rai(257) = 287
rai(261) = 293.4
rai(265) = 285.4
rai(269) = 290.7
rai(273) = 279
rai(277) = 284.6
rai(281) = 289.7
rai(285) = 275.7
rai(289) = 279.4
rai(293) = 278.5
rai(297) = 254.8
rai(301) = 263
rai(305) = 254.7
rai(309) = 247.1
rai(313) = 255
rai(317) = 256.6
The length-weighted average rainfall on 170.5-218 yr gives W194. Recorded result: 296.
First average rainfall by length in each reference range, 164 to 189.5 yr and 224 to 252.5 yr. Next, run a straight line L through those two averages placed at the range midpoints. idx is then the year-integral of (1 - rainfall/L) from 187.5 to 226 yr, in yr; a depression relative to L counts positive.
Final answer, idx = 1.5 yr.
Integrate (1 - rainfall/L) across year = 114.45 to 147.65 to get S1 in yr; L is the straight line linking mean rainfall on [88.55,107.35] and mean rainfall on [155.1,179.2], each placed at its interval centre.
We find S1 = 3.3 yr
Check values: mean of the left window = 312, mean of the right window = 319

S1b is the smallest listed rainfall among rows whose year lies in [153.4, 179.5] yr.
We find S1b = 308.2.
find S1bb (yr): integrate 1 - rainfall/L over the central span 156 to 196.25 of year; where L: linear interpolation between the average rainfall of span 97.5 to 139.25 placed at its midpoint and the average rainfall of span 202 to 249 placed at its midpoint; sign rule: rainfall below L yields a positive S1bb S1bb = -3.0 yr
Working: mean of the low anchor 295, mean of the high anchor 284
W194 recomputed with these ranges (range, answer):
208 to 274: 284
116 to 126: 291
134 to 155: 288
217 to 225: 275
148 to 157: 321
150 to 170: 324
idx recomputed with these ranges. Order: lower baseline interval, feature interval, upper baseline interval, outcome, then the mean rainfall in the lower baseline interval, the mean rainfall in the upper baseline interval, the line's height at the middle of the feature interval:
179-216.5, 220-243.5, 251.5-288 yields 0.45 yr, 294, 285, 290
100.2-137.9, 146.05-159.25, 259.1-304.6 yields -1.13 yr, 296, 279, 292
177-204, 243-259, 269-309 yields 0.05 yr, 299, 273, 283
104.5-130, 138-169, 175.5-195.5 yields -0.82 yr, 297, 302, 299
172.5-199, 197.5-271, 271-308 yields 0.84 yr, 303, 273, 289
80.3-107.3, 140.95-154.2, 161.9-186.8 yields 0.54 yr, 313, 315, 314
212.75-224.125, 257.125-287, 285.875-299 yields -1.41 yr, 277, 271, 273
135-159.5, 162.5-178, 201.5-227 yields -1.64 yr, 293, 281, 289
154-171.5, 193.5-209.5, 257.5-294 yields 0.87 yr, 324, 284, 310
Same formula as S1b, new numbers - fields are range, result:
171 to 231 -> 273.7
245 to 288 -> 275.7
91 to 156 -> 250.5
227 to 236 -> 287.1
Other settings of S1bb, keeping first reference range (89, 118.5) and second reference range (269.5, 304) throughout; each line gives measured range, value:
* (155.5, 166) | -0.93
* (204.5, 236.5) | 0.45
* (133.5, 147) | 1.43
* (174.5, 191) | -0.61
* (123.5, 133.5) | 0.22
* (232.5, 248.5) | -0.14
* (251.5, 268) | -0.42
